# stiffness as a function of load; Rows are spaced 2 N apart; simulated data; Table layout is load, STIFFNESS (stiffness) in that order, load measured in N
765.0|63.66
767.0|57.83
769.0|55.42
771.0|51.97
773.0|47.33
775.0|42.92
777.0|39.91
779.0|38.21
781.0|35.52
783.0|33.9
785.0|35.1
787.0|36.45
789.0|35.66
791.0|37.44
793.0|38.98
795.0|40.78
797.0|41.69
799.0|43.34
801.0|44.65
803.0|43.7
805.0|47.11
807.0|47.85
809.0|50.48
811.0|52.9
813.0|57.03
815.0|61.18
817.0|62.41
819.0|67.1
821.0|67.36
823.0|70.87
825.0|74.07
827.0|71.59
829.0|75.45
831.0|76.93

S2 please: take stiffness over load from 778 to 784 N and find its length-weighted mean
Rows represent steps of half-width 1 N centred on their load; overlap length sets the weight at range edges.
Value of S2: 35.9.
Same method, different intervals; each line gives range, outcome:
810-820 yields 60.1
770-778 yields 45.5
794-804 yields 42.8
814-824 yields 65.8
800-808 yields 45.8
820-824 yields 69.1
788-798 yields 38.9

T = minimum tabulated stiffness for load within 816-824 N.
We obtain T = 62.41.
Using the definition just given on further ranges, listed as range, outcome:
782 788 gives 33.9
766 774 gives 47.33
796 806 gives 41.69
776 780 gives 38.21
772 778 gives 39.91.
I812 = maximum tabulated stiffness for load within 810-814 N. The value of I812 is 57.03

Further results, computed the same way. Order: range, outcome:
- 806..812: 52.9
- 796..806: 47.11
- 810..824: 70.87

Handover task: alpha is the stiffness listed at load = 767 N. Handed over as 57.83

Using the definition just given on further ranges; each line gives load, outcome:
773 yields 47.33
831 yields 76.93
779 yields 38.21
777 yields 39.91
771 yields 51.97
